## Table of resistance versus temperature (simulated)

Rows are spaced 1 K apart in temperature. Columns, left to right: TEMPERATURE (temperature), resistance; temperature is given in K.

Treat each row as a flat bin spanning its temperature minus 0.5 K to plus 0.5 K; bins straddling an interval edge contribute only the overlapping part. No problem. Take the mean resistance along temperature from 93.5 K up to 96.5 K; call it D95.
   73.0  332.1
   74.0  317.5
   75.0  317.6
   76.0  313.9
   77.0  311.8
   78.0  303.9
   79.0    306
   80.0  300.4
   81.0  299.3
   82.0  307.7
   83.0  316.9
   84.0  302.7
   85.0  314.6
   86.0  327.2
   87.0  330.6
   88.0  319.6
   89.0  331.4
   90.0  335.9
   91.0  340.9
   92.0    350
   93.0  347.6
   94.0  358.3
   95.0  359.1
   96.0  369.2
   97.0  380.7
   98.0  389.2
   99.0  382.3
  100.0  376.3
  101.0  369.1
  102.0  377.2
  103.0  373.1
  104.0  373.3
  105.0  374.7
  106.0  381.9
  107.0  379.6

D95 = 362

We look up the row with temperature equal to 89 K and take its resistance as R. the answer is 331.4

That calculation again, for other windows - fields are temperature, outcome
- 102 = 377.2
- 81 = 299.3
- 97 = 380.7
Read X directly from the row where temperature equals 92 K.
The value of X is 350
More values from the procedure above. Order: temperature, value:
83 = 316.9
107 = 379.6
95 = 359.1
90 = 335.9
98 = 389.2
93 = 347.6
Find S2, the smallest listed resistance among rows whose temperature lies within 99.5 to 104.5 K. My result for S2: 369.1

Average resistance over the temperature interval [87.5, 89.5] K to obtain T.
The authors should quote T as 326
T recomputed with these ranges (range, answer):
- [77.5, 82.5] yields 303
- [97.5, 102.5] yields 379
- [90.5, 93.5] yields 346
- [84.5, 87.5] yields 324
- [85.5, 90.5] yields 329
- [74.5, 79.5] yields 311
